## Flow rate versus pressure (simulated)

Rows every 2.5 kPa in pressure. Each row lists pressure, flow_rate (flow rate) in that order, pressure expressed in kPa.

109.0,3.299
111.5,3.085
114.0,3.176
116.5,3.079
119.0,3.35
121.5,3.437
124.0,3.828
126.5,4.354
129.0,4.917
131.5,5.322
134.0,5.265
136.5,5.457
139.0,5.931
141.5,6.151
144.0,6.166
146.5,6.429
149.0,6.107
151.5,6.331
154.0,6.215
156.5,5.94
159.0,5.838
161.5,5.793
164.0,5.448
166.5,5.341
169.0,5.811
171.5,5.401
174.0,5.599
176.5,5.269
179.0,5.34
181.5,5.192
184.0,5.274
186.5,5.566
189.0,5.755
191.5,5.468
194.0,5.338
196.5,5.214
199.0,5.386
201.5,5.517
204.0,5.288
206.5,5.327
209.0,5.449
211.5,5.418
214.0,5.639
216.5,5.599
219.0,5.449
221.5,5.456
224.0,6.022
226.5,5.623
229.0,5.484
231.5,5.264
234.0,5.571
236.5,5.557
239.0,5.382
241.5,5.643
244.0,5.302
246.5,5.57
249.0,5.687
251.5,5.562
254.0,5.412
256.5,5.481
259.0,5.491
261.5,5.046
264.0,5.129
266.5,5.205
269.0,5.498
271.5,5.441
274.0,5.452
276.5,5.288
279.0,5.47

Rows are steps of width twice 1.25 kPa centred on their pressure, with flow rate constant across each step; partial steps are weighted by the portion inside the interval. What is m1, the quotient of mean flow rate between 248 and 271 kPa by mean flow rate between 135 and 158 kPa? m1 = 0.89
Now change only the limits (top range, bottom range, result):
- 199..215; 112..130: 1.47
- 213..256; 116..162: 1.05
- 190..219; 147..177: 0.94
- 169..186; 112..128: 1.52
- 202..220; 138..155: 0.88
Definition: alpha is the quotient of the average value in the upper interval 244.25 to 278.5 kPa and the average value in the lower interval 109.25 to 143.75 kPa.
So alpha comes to 1.22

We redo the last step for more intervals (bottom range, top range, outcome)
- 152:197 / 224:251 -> 0.99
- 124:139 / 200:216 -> 1.08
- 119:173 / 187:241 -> 1.01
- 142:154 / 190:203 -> 0.86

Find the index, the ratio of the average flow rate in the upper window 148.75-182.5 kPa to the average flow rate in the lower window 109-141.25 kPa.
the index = 1.32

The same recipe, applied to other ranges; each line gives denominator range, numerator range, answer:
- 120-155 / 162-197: 1.01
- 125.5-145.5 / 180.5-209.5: 0.99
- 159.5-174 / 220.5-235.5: 1.00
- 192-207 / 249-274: 1.01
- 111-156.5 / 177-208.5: 1.08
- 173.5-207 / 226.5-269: 1.01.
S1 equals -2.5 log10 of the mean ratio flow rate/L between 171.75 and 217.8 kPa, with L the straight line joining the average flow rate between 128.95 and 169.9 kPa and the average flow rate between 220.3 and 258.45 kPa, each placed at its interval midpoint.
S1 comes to 0.05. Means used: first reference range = 5.82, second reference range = 5.53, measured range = 5.42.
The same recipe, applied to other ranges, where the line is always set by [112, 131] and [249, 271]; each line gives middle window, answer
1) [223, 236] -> -0.115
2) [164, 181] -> -0.242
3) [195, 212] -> -0.140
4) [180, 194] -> -0.198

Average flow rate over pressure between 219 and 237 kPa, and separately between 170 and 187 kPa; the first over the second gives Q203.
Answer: 1.0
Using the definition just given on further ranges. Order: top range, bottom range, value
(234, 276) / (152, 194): 0.97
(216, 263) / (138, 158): 0.89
